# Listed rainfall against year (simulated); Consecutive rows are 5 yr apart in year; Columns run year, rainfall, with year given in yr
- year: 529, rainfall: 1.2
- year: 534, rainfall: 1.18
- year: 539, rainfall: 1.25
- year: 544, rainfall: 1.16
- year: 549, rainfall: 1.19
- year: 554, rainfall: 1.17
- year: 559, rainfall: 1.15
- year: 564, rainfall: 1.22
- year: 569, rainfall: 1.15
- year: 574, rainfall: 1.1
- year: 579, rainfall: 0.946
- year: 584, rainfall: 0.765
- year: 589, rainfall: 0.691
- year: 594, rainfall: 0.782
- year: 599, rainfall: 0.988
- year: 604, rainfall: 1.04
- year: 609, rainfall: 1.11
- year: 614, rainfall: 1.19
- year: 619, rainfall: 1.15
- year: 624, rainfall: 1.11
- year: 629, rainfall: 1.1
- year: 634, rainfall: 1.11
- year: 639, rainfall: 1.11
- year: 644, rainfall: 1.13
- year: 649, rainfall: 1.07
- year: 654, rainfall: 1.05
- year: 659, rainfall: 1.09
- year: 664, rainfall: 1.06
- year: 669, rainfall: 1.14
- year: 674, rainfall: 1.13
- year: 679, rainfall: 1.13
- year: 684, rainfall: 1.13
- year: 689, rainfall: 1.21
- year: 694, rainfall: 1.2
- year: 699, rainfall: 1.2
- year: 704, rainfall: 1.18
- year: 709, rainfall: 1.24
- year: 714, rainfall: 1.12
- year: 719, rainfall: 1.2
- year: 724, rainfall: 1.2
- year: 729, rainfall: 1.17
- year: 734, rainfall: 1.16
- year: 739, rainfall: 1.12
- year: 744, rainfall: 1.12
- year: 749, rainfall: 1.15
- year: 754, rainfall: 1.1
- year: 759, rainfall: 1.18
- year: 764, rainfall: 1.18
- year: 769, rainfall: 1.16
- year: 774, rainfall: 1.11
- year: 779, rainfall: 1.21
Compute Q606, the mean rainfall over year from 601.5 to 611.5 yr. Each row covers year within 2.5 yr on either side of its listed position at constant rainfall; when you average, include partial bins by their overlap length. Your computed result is 1.07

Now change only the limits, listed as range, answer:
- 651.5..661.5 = 1.07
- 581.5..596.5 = 0.746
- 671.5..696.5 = 1.16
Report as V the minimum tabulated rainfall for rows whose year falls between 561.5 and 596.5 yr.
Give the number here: 0.691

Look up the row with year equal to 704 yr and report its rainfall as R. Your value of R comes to 1.18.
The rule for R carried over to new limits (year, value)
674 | 1.13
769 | 1.16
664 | 1.06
